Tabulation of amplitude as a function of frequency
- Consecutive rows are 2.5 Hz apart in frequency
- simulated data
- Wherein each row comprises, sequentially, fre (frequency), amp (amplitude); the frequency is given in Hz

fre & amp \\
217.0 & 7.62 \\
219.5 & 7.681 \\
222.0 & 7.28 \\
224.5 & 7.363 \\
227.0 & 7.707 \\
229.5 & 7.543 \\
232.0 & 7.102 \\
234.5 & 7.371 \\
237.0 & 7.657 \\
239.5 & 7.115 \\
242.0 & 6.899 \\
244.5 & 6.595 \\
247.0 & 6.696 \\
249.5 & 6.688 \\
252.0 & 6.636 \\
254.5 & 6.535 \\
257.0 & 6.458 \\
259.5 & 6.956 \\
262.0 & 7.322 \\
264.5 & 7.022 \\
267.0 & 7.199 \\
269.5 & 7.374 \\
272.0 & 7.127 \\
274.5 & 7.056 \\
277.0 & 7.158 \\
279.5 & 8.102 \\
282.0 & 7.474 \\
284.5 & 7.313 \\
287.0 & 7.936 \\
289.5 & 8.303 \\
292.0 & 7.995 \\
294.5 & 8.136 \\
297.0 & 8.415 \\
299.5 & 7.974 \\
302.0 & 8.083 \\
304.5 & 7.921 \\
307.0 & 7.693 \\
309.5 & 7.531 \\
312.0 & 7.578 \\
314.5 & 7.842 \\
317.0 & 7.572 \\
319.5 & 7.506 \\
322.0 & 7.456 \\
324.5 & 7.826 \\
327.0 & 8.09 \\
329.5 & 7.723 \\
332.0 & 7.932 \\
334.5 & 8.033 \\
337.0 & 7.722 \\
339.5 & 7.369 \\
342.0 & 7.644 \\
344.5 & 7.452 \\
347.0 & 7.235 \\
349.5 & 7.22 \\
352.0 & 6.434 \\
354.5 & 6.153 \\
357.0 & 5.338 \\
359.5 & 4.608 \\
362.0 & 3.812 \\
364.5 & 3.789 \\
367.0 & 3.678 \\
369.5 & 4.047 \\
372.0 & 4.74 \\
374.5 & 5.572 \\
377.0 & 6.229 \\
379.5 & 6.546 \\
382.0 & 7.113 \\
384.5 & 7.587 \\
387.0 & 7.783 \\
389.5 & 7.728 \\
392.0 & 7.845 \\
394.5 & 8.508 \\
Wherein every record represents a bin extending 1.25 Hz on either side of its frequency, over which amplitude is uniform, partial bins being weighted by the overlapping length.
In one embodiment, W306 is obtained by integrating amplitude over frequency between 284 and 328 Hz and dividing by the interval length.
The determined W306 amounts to 7.85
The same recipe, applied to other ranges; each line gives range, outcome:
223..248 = 7.21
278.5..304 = 7.97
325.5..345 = 7.76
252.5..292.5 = 7.31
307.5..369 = 6.79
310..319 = 7.64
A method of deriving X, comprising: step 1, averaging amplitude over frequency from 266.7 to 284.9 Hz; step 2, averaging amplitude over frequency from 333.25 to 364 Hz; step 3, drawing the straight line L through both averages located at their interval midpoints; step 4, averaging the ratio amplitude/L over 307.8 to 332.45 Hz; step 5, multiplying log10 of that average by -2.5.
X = -0.128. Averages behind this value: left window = 7.36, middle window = 7.7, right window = 6.52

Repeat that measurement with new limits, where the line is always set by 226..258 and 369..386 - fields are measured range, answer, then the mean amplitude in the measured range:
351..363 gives 0.181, 5.28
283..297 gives -0.193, 7.97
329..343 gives -0.212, 7.74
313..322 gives -0.173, 7.61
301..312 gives -0.184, 7.77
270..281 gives -0.091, 7.36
